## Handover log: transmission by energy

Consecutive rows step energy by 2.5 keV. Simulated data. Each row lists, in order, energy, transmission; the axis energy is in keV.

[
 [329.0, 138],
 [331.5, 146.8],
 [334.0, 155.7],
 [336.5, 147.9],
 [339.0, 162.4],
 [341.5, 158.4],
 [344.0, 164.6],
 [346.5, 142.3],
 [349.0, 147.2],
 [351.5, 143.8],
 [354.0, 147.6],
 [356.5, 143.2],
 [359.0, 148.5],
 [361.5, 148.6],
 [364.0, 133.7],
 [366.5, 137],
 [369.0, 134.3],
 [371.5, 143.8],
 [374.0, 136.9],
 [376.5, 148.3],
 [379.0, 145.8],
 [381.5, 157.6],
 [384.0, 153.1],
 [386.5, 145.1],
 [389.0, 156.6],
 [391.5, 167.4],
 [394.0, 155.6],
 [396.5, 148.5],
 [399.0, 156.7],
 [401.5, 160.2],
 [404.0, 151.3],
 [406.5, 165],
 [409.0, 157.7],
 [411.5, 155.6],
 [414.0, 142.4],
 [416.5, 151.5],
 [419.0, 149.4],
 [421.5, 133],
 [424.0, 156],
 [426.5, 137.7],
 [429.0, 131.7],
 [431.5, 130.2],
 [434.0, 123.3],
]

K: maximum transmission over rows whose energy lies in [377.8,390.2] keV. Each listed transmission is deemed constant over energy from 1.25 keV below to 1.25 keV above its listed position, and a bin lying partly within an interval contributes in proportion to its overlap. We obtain 157.6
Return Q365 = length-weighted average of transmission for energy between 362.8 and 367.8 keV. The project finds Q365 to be 135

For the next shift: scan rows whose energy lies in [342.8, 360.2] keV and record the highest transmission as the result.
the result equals 164.6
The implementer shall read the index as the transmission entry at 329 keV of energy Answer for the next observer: 138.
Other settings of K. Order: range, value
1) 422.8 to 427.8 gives 156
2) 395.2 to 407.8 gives 165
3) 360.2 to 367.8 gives 148.6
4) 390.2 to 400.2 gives 167.4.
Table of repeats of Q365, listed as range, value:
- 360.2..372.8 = 140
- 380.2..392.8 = 156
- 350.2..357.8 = 145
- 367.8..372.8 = 139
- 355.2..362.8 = 147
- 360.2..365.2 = 141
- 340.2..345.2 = 161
